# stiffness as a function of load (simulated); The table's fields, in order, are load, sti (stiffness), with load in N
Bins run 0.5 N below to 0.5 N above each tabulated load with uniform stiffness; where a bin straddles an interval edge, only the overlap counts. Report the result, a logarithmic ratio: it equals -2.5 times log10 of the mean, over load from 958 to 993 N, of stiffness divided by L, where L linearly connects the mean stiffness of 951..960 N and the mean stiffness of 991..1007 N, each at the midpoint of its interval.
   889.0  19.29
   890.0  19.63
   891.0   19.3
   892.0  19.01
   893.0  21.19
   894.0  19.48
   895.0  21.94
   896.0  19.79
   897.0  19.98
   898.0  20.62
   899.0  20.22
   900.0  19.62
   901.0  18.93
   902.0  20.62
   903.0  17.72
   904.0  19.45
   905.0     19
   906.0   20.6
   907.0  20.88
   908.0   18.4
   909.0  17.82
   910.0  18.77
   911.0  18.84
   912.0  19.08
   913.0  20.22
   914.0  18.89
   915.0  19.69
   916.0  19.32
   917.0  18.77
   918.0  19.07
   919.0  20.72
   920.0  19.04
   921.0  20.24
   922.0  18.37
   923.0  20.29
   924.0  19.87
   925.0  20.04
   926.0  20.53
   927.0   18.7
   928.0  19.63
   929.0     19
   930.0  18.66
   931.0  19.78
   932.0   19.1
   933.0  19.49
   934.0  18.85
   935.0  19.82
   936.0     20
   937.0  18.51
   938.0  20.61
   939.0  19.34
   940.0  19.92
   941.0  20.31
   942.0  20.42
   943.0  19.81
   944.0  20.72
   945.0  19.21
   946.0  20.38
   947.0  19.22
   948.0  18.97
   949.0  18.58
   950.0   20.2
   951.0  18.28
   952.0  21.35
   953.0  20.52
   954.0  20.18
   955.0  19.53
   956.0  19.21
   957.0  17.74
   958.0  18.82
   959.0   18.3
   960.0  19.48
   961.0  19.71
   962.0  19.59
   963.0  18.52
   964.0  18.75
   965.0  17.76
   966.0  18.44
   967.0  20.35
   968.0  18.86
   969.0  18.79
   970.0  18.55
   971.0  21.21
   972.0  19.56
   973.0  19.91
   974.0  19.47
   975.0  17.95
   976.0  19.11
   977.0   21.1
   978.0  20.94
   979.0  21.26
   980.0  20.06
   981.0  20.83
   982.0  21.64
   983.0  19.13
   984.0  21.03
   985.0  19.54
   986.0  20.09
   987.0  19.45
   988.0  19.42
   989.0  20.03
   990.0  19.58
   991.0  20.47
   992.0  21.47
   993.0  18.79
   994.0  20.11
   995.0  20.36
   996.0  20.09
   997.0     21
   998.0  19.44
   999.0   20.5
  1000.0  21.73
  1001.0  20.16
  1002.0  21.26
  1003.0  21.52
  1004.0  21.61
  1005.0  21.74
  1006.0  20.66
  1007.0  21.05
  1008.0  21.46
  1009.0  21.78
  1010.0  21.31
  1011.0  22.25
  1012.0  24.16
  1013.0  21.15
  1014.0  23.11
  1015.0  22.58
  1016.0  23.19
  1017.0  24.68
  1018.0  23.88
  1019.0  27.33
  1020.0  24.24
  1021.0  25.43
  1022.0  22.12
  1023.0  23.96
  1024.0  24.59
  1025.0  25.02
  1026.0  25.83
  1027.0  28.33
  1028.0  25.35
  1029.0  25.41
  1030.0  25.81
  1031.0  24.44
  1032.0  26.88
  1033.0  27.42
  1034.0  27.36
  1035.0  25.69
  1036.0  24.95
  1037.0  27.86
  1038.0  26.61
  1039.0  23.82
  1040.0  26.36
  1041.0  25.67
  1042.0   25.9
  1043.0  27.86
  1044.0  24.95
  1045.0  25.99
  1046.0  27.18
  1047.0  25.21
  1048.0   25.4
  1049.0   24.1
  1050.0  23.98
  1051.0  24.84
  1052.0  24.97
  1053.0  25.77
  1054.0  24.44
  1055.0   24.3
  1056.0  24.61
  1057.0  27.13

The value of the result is 0.02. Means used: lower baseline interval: 19.4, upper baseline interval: 20.7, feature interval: 19.7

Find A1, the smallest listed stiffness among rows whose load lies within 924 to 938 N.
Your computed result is 18.51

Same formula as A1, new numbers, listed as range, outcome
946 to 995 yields 17.74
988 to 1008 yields 18.79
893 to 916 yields 17.72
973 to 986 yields 17.95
